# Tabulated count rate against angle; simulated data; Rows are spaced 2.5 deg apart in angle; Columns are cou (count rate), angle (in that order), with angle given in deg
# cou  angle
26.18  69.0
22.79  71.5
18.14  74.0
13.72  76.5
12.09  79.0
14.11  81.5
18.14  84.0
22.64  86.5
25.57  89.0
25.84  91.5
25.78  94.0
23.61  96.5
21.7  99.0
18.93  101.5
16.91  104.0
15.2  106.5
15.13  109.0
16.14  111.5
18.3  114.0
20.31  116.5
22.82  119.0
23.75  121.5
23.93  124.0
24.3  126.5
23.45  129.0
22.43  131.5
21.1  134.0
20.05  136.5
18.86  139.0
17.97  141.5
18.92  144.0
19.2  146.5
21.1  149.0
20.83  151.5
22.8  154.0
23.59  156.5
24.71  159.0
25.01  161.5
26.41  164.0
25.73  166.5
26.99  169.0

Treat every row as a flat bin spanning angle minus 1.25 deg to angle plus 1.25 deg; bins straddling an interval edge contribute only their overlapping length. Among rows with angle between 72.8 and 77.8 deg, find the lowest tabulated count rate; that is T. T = 13.72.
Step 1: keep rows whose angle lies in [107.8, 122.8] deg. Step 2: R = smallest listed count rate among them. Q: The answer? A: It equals 15.13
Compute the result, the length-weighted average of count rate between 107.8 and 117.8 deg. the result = 17.5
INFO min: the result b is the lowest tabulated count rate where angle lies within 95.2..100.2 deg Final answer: 21.7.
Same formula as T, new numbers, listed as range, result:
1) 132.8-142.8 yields 17.97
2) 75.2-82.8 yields 12.09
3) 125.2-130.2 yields 23.45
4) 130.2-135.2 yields 21.1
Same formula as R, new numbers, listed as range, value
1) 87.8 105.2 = 16.91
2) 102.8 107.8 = 15.2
